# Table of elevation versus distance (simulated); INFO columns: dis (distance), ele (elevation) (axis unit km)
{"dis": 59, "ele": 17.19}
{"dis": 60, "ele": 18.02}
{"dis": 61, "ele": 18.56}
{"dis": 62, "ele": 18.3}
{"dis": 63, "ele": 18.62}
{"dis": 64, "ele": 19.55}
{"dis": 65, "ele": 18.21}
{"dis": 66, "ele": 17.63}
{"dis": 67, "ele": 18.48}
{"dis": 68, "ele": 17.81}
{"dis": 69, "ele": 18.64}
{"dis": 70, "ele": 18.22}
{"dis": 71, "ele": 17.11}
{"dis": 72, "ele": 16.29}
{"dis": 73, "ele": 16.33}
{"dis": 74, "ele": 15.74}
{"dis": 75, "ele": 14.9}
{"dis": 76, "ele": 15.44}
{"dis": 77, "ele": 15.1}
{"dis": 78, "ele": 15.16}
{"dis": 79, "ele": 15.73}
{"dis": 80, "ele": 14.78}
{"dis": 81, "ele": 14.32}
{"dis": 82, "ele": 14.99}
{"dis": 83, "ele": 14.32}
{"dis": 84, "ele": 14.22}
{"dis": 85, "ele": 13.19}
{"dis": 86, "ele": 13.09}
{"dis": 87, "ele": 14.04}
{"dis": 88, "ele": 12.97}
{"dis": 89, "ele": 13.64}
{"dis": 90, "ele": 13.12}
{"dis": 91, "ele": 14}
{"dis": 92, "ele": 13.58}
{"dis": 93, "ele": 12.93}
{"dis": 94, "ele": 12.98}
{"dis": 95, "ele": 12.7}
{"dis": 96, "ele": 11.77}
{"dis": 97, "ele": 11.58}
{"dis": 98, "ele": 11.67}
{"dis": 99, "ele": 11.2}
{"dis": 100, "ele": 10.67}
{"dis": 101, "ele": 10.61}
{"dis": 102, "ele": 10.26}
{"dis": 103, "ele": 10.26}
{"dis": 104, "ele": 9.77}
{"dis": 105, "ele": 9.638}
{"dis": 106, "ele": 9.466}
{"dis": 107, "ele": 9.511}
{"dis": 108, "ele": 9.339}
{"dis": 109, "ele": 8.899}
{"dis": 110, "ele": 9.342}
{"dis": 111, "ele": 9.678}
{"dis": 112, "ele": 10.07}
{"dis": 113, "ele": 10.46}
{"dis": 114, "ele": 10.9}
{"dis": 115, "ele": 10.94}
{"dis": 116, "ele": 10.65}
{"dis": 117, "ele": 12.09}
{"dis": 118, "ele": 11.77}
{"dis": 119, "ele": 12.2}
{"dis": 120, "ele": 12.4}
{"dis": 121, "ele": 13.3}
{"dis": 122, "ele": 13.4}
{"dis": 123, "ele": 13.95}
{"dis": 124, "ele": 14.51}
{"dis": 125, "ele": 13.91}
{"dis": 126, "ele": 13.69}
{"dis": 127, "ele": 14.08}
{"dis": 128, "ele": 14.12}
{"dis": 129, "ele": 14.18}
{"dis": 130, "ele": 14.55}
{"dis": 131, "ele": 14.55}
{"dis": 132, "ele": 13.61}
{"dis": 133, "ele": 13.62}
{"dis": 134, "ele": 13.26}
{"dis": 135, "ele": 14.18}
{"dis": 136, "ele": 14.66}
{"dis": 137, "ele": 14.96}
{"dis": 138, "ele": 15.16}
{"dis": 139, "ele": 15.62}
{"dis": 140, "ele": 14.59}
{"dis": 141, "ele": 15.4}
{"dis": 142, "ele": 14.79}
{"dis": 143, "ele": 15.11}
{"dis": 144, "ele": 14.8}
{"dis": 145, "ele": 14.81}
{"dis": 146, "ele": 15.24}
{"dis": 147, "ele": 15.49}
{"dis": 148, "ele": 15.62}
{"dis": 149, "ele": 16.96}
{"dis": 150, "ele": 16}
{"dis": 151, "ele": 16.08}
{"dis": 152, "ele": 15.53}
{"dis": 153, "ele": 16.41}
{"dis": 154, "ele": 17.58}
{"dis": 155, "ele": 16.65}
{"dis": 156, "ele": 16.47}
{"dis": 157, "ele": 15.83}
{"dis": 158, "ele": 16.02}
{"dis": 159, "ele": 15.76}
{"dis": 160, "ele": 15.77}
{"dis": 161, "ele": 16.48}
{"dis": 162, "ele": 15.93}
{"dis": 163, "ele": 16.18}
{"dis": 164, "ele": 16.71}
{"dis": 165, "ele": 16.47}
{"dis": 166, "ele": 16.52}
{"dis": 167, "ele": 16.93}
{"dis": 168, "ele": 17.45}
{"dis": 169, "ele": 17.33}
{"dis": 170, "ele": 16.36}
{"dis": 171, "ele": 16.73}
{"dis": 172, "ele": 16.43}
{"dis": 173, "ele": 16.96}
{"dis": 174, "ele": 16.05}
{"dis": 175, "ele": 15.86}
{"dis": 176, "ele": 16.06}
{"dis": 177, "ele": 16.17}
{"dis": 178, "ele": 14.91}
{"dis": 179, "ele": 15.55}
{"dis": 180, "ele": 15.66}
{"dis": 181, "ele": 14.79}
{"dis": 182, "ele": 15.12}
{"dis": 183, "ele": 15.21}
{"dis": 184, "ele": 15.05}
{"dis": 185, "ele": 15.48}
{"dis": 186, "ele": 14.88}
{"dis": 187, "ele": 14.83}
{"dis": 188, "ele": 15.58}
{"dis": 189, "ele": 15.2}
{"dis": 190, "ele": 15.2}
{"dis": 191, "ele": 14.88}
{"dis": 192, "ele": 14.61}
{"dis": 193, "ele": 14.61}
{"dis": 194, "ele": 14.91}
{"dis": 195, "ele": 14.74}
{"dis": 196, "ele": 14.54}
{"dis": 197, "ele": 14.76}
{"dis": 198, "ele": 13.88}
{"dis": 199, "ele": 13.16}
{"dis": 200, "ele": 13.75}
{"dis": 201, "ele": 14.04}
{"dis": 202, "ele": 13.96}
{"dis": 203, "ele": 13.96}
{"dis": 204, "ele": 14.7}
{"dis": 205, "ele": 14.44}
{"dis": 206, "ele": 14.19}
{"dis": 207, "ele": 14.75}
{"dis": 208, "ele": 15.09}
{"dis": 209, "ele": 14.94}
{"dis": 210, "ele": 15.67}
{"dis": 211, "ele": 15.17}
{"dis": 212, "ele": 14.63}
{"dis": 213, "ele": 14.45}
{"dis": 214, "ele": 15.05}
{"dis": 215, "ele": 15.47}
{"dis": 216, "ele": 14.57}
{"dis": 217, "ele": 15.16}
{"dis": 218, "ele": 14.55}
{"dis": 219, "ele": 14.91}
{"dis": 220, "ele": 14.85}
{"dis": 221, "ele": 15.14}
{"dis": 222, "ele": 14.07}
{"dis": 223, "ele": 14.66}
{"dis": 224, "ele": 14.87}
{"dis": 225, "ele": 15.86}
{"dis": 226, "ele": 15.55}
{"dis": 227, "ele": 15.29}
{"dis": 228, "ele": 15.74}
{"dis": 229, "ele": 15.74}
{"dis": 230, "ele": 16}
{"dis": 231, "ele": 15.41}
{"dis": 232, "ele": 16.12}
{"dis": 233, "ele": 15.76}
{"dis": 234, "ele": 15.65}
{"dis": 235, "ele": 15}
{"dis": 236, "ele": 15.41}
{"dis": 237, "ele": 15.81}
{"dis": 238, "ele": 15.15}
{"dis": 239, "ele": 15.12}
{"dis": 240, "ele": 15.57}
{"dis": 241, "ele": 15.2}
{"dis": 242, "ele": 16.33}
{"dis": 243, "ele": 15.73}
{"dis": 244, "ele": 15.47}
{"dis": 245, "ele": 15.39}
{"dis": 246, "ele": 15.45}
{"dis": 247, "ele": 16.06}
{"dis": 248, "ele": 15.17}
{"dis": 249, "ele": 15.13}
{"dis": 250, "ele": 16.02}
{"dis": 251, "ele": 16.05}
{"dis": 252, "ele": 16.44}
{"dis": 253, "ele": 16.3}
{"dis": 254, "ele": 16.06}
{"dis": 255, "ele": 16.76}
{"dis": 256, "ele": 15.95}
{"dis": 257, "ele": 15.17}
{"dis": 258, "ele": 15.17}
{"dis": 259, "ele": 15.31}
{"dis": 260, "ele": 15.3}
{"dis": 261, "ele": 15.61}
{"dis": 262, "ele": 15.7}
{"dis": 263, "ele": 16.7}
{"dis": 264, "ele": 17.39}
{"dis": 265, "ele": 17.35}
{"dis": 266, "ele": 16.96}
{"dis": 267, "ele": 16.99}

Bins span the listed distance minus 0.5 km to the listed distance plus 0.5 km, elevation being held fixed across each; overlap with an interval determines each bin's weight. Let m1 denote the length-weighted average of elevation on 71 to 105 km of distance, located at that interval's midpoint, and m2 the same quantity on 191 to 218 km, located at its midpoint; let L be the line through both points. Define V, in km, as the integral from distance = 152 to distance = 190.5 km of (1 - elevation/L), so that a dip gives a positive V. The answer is -4.8 km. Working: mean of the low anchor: 13.4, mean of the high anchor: 14.6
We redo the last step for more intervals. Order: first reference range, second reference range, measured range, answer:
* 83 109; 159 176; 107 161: 1.7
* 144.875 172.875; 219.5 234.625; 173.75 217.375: 2.5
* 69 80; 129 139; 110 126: 3.0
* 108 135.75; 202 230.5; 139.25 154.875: -3.0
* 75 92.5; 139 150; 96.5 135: 7.8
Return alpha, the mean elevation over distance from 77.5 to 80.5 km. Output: 15.2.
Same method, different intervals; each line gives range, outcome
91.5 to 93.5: 13.3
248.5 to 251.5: 15.7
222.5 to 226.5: 15.2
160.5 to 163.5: 16.2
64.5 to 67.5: 18.1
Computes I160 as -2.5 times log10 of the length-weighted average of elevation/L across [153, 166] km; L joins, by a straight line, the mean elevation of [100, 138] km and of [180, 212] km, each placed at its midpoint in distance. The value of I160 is -0.21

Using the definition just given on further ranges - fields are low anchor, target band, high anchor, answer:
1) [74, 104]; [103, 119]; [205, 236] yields 0.30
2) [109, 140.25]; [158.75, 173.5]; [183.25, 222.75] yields -0.19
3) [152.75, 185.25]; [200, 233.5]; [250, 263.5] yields 0.07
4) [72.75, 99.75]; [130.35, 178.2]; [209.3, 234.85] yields -0.09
